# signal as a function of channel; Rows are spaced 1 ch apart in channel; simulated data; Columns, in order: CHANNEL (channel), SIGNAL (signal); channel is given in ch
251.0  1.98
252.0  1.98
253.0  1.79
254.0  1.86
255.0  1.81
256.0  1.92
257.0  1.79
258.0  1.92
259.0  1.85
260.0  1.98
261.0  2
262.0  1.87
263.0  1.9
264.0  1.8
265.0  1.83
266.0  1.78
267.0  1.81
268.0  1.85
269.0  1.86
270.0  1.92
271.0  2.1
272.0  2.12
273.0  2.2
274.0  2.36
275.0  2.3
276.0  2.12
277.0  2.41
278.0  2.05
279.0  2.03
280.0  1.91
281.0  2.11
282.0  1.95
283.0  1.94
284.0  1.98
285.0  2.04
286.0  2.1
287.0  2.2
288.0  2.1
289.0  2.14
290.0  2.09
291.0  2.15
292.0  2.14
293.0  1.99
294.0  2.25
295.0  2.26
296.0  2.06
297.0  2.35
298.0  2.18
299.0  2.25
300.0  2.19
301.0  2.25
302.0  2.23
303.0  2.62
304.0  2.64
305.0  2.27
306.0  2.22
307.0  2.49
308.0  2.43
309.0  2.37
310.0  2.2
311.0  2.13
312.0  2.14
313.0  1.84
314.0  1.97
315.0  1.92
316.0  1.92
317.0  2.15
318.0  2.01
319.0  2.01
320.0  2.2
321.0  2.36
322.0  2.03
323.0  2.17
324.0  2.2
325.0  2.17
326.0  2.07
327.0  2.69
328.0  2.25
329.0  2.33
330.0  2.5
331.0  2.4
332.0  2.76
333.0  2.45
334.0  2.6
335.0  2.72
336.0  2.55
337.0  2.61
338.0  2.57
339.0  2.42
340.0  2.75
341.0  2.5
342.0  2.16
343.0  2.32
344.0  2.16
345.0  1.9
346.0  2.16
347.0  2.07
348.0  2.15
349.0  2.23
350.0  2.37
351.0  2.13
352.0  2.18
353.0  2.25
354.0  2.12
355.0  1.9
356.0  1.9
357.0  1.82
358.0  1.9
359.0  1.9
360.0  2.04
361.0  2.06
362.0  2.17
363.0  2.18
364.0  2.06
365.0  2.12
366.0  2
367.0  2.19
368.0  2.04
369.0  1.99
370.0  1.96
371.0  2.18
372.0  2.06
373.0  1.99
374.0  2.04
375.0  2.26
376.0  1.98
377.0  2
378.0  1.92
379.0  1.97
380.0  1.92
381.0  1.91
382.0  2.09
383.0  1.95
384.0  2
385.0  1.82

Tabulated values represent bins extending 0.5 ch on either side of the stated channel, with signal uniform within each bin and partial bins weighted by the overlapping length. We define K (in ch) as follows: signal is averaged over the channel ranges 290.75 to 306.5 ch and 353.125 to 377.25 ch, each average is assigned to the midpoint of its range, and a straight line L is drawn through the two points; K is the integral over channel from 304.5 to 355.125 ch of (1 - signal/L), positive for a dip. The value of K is -2.7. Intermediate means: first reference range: 2.25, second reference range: 2.04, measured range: 2.27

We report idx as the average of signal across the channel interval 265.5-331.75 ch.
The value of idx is 2.16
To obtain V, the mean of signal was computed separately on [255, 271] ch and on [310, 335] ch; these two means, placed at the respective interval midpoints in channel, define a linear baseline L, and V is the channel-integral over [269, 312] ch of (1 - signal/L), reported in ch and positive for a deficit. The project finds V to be -3.0 ch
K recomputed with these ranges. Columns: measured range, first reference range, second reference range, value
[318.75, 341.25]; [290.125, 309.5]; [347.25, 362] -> -2.56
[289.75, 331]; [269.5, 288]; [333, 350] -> 0.39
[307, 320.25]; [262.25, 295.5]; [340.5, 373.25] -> -0.25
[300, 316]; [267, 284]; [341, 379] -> -1.27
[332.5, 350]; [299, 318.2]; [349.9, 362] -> -2.30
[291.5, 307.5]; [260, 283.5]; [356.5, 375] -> -2.02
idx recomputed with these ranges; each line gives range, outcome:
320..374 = 2.22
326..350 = 2.39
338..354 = 2.26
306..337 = 2.27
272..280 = 2.19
